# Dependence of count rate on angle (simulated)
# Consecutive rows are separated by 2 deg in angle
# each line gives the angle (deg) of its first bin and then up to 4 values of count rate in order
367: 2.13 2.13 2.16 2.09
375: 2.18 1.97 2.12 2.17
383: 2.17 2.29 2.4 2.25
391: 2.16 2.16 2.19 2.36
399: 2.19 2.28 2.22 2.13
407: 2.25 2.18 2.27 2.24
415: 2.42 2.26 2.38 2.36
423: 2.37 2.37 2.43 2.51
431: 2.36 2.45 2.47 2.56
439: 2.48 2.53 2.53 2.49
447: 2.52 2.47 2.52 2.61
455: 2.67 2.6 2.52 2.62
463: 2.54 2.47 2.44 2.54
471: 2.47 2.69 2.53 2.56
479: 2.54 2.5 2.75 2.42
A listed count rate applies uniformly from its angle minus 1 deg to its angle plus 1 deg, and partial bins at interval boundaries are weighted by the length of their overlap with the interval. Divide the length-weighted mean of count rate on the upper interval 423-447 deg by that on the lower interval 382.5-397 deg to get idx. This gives 1.10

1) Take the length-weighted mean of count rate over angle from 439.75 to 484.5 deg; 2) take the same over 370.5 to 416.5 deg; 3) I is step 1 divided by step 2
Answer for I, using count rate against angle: 1.2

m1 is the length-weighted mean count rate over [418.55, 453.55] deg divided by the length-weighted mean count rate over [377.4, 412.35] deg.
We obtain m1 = 1.1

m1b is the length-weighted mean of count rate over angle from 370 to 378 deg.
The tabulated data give 2.1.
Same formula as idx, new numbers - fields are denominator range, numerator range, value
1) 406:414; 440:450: 1.12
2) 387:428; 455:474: 1.12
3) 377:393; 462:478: 1.15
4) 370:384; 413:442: 1.14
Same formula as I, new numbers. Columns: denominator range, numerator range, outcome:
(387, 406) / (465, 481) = 1.14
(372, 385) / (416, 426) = 1.10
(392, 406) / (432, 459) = 1.14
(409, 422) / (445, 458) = 1.11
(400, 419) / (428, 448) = 1.10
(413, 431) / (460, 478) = 1.07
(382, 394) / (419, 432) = 1.07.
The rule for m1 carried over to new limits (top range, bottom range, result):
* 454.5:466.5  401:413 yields 1.15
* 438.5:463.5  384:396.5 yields 1.13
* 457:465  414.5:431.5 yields 1.07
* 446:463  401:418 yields 1.14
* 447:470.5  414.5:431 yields 1.07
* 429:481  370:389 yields 1.16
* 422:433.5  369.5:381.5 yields 1.14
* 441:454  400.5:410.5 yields 1.14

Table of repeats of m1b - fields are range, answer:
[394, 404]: 2.25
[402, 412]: 2.21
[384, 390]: 2.31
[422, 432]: 2.41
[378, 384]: 2.15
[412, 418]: 2.31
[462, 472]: 2.49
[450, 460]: 2.58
